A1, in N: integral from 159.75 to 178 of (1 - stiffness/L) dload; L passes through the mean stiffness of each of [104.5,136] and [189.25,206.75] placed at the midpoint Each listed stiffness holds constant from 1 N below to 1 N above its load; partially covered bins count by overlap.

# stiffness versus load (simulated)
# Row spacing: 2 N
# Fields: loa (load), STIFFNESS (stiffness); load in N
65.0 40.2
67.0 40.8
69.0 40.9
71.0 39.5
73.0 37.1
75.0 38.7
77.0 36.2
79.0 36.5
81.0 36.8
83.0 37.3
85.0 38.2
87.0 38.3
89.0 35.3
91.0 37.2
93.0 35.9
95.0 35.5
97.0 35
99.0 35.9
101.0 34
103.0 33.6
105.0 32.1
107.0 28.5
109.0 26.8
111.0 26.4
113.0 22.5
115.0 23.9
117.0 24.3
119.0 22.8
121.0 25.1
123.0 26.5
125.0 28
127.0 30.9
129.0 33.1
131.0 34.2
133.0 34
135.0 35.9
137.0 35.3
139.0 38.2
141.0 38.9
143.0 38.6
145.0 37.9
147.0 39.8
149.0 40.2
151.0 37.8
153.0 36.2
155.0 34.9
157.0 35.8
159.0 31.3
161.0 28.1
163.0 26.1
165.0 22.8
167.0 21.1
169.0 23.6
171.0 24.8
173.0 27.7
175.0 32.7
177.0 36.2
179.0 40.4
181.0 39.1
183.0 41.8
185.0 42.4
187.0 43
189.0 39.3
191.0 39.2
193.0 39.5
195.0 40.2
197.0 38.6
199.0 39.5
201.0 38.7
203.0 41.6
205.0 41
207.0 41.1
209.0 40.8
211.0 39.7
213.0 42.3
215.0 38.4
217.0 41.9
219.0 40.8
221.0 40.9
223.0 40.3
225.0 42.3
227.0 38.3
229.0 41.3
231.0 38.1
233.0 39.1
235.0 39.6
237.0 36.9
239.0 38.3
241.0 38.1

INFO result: 4.4 N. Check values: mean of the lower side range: 28.4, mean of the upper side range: 39.8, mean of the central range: 27.1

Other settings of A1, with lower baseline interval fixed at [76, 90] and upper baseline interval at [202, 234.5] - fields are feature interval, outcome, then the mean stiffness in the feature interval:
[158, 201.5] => 5.7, 34.3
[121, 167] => 6.2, 33.4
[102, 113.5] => 2.8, 28.6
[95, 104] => 0.6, 34.7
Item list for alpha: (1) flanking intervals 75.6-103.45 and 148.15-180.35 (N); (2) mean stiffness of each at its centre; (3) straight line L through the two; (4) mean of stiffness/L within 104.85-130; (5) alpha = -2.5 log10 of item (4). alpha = 0.27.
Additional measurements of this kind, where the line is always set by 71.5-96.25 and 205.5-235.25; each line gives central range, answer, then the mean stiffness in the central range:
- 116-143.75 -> 0.20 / 31.8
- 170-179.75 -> 0.22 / 32.2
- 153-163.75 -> 0.22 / 31.8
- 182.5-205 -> -0.02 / 40.3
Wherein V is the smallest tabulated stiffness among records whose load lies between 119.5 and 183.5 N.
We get 21.1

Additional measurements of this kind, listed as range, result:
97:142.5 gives 22.5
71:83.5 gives 36.2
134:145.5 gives 35.3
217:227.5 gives 38.3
